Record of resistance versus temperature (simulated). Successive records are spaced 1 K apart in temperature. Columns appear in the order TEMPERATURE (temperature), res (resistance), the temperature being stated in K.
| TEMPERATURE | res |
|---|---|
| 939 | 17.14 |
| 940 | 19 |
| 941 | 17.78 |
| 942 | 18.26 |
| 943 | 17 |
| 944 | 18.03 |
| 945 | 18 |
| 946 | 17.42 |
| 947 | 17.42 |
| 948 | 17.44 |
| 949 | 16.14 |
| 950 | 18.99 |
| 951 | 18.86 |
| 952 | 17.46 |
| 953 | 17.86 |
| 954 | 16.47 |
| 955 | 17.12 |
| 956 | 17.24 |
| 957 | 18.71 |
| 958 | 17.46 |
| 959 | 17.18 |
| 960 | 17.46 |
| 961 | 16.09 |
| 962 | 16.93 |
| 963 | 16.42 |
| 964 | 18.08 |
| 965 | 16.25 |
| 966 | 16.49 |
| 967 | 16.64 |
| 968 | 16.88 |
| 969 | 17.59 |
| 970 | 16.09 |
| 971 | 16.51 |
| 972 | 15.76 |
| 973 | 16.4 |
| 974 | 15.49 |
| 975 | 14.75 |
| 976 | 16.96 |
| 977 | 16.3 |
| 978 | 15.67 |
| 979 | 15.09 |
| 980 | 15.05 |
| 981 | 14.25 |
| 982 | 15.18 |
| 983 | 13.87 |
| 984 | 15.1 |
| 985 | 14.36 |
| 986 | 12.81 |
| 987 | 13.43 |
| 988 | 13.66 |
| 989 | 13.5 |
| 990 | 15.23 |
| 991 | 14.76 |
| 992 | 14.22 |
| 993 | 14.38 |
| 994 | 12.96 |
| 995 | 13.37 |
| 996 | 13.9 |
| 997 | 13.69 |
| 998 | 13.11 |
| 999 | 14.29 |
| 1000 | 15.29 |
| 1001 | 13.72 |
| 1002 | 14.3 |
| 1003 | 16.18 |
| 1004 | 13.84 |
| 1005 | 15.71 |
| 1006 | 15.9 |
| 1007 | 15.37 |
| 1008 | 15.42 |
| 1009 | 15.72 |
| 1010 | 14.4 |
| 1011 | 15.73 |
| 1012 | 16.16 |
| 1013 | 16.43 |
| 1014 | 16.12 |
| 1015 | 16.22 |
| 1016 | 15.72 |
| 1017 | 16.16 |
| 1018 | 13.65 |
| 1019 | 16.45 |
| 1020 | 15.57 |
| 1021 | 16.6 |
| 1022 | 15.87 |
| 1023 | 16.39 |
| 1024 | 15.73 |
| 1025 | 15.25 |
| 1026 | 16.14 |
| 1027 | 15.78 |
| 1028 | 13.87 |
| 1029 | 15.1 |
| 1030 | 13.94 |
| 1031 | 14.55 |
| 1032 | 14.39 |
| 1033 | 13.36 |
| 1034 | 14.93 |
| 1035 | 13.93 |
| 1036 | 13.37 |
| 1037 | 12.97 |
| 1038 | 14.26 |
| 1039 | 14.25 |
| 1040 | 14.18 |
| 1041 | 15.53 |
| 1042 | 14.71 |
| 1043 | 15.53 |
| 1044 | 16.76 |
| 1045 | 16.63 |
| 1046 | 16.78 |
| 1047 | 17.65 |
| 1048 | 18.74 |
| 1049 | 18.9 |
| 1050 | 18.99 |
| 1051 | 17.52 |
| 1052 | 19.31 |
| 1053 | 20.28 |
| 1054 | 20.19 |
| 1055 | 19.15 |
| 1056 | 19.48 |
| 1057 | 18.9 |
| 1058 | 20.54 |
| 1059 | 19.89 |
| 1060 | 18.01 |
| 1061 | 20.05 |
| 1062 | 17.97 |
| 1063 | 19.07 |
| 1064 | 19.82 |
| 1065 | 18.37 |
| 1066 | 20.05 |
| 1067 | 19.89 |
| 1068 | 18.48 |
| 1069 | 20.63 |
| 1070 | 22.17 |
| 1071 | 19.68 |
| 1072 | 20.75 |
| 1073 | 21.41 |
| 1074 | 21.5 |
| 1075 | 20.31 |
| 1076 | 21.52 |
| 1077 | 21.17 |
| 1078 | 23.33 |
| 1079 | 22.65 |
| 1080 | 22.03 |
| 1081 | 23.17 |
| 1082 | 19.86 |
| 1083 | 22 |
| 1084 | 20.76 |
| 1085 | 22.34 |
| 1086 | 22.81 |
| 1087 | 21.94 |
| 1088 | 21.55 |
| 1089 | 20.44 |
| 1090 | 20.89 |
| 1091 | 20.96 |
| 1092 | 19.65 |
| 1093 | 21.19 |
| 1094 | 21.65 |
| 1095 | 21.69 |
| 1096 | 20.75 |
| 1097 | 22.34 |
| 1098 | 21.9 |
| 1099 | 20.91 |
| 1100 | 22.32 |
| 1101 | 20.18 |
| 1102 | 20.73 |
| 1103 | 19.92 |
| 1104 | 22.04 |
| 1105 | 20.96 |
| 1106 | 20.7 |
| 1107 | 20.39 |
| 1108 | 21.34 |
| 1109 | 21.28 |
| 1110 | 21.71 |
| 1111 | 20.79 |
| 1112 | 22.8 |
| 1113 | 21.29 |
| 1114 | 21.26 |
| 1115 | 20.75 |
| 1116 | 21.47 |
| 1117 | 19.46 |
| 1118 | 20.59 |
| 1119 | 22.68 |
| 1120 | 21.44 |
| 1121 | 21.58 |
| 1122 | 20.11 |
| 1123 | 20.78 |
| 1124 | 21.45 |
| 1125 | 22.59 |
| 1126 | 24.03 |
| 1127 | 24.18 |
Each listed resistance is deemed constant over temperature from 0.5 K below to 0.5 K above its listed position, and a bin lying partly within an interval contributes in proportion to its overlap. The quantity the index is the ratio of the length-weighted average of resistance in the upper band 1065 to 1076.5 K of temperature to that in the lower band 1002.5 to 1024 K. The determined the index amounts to 1.31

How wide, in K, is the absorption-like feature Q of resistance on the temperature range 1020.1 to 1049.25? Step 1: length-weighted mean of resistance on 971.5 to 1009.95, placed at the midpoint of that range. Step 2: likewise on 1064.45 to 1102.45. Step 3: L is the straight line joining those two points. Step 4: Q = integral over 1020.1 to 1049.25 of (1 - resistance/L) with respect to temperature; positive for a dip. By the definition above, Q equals 3.9 K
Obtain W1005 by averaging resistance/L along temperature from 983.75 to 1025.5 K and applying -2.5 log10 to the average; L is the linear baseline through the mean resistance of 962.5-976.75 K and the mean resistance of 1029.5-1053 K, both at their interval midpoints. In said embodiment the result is 0.084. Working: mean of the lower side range 16.4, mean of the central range 14.9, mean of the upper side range 15.8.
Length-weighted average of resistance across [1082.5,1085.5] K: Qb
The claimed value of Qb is 21.7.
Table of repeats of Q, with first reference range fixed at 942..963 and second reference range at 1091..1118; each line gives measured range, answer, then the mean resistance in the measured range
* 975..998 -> 4.8 K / 14.4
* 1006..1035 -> 5.6 K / 15.4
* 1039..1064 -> 2.2 K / 18.1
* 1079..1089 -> -0.6 K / 21.8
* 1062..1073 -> 0.2 K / 19.9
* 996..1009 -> 2.7 K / 14.7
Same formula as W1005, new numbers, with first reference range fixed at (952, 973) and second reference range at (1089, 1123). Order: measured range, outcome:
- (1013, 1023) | 0.17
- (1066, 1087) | -0.05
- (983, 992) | 0.25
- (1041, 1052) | 0.13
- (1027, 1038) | 0.32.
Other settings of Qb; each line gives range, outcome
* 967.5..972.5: 16.6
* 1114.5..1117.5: 20.6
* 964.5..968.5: 16.6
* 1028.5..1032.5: 14.5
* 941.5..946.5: 17.7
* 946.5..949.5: 17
